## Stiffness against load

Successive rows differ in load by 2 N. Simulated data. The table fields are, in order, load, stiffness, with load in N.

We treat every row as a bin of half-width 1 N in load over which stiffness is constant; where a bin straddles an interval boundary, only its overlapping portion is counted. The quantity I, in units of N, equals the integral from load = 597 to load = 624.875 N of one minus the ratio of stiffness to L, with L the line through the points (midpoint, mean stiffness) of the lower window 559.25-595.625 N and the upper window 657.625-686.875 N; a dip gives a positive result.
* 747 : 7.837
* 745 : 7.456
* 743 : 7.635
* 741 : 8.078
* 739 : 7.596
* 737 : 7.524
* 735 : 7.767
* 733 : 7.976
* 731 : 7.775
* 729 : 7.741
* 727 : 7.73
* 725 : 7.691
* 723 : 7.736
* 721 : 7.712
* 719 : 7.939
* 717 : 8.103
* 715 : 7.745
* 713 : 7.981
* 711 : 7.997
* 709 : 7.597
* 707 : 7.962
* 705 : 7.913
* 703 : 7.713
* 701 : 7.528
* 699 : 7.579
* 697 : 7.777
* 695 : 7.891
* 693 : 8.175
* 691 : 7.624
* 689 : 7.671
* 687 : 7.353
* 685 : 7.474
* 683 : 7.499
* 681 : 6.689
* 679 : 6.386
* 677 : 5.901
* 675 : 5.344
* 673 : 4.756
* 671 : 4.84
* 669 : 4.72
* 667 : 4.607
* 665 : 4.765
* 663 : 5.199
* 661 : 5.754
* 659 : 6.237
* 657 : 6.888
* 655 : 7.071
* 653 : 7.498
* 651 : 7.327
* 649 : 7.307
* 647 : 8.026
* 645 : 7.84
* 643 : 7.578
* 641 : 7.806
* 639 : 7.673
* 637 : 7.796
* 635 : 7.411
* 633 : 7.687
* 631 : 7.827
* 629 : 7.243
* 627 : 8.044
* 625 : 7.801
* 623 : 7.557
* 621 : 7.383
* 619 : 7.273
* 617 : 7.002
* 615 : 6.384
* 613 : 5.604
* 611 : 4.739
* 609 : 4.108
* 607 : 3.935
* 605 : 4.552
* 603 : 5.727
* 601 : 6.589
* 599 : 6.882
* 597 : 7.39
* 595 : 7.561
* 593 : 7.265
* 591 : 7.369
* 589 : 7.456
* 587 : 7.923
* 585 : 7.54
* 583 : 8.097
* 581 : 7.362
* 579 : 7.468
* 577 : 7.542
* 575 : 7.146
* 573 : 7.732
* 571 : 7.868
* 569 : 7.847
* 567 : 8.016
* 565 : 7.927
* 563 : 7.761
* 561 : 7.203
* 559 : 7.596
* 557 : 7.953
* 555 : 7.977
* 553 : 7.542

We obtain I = 3.5 N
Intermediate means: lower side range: 7.62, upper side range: 5.79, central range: 6.09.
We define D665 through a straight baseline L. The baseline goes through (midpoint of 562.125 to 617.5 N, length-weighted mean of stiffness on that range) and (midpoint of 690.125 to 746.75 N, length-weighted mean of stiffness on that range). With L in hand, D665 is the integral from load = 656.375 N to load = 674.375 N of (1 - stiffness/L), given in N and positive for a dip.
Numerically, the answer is 5.2 N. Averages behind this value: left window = 6.88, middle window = 5.28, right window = 7.78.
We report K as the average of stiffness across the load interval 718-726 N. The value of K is 7.77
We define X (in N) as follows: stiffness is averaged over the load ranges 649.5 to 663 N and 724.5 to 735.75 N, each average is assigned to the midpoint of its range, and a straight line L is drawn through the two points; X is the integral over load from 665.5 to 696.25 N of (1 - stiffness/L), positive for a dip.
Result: 2.76 N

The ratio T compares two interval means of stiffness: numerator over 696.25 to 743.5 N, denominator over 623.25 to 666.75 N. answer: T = 1.09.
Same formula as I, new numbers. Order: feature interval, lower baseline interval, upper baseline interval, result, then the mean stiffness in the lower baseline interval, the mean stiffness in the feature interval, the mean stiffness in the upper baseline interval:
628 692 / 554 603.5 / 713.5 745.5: 7.6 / 7.51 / 6.74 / 7.77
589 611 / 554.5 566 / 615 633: 4.2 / 7.73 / 6.13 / 7.46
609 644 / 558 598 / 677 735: 2.2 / 7.6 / 7.13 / 7.65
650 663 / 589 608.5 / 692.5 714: 0.9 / 6.36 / 6.67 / 7.82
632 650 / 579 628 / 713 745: -1.6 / 6.75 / 7.68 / 7.78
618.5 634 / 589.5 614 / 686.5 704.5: -2.8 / 6.01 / 7.61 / 7.72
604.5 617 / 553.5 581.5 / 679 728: 4.2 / 7.67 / 5.07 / 7.68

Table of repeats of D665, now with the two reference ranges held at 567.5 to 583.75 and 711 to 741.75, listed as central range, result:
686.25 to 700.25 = 0.08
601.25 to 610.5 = 3.52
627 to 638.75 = 0.10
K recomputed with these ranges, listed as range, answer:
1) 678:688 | 7.08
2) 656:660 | 6.56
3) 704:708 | 7.94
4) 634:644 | 7.65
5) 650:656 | 7.3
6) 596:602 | 6.95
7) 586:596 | 7.51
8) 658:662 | 6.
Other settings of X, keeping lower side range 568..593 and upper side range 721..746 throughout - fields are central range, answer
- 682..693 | 0.15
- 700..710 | -0.05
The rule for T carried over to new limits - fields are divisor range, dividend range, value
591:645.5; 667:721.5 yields 1.04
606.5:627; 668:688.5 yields 0.97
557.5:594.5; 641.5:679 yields 0.82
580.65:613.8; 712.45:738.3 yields 1.21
